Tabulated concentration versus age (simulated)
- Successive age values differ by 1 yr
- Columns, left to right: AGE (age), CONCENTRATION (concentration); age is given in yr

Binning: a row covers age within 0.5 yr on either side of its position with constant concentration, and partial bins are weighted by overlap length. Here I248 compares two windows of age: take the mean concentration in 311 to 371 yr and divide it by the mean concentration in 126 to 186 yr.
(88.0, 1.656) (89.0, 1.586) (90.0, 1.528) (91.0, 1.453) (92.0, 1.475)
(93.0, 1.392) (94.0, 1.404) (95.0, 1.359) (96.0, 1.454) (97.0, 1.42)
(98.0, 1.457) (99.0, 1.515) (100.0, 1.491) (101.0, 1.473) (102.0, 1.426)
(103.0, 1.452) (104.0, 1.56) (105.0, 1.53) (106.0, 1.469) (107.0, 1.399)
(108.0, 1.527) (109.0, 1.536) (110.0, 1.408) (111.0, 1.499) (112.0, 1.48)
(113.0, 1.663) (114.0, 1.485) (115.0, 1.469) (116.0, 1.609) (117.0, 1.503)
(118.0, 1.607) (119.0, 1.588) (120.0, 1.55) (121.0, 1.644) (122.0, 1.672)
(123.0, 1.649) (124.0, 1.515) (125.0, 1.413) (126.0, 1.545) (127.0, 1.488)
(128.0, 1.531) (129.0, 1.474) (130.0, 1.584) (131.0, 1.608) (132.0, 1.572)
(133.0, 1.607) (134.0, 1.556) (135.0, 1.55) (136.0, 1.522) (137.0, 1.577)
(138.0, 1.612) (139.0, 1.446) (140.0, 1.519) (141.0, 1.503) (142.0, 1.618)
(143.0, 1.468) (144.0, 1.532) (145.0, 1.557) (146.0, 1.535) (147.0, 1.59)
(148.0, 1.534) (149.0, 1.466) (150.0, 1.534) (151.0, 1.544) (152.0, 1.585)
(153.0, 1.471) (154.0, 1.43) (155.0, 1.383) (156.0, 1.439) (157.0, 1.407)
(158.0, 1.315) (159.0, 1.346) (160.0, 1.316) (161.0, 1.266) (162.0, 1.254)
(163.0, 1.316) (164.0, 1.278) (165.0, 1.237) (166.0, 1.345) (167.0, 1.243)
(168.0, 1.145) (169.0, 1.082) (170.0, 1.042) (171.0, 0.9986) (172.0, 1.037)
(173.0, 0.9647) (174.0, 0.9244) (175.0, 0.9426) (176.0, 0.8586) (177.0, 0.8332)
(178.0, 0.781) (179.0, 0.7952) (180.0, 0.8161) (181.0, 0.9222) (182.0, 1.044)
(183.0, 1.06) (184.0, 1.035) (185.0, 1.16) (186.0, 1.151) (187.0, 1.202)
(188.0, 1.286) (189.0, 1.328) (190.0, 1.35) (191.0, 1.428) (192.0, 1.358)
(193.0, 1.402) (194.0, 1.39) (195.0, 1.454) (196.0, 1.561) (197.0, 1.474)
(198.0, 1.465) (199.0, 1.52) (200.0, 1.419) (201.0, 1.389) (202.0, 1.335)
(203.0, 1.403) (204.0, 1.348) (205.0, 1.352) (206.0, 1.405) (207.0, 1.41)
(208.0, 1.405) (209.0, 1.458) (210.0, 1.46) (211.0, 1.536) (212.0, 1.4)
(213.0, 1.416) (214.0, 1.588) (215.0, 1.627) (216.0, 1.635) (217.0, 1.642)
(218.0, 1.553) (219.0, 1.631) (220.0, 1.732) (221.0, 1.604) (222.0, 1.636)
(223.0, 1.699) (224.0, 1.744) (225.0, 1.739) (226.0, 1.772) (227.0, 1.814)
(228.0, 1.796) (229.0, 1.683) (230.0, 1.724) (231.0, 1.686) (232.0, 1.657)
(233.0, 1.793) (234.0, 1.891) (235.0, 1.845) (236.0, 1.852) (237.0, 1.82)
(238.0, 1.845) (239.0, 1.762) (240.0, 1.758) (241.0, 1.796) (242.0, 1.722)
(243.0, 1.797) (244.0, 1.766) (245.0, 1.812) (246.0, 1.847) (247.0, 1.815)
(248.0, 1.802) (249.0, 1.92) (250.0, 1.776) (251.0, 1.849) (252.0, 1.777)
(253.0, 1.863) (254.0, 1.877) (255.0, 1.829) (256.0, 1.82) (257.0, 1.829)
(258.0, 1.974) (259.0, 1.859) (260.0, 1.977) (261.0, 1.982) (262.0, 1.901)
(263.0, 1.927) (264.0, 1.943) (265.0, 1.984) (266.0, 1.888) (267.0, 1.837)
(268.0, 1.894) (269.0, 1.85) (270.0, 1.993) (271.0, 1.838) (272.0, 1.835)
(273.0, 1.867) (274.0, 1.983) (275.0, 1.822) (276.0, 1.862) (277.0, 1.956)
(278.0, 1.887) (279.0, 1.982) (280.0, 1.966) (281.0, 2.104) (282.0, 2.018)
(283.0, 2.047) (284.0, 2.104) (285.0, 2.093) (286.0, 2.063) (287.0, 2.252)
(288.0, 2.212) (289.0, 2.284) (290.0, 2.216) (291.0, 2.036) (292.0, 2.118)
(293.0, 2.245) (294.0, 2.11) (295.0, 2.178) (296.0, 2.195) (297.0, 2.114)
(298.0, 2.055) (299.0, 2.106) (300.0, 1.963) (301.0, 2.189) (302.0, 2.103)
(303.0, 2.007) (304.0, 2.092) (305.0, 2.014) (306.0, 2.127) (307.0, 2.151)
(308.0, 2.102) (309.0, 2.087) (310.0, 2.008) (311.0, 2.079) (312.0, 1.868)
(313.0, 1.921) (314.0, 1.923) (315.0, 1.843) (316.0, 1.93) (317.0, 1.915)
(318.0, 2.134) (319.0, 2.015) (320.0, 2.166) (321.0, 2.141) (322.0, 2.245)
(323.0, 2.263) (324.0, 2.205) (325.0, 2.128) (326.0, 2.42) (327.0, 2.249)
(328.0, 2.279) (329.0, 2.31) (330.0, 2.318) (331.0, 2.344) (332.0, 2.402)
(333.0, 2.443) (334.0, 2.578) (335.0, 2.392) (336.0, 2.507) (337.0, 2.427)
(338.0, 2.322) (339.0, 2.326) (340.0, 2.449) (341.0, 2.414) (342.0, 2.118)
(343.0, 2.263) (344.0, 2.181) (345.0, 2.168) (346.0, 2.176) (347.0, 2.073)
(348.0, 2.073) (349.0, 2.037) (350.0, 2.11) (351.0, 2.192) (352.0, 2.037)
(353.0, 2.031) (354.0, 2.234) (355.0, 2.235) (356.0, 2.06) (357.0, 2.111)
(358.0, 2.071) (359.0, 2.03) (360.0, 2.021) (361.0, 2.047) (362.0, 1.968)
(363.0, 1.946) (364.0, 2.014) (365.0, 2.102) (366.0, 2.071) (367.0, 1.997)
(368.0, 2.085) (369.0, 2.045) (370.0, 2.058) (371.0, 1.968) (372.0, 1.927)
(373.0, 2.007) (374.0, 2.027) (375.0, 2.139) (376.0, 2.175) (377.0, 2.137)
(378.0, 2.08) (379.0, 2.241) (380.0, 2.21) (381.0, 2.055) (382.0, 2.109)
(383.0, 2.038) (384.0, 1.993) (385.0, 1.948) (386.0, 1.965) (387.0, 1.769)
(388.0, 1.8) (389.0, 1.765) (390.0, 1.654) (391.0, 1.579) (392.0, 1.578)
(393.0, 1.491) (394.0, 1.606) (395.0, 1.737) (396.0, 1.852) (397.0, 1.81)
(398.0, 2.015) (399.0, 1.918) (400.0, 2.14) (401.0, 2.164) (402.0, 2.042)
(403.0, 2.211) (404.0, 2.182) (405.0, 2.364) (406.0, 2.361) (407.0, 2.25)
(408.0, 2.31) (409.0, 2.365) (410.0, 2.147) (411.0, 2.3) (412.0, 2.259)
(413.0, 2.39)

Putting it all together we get 1.64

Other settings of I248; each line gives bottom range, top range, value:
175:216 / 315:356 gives 1.72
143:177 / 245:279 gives 1.45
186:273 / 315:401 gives 1.25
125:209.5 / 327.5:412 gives 1.57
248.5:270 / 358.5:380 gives 1.09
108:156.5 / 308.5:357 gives 1.43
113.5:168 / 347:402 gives 1.34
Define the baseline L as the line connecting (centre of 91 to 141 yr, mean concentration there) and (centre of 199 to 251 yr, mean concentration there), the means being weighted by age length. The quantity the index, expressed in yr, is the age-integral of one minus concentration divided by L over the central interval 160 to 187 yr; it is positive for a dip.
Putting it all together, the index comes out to 8.9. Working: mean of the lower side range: 1.52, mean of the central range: 1.07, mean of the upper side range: 1.65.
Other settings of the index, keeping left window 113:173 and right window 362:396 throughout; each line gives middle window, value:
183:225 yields 3.55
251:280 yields -3.16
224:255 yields -2.64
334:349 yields -3.30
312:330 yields -2.91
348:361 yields -1.36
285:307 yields -4.40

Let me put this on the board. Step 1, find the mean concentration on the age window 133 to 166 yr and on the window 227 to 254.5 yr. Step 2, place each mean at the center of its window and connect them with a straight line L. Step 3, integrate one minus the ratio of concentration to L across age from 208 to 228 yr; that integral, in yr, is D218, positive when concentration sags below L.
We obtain 1.17 yr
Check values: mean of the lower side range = 1.46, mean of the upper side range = 1.8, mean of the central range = 1.61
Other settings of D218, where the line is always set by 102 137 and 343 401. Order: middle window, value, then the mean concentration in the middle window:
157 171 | 3.3 yr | 1.24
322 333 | -2.2 yr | 2.3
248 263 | -0.7 yr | 1.87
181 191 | 2.9 yr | 1.18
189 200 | 1.6 yr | 1.43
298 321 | -1.8 yr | 2.04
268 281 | -0.6 yr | 1.91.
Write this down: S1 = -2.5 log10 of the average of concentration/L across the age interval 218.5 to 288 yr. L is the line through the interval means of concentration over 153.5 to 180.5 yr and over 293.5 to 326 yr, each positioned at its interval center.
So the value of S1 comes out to -0.09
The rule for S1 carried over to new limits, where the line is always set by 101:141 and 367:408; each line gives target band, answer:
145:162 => 0.10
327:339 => -0.25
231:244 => -0.03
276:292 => -0.15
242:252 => -0.04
